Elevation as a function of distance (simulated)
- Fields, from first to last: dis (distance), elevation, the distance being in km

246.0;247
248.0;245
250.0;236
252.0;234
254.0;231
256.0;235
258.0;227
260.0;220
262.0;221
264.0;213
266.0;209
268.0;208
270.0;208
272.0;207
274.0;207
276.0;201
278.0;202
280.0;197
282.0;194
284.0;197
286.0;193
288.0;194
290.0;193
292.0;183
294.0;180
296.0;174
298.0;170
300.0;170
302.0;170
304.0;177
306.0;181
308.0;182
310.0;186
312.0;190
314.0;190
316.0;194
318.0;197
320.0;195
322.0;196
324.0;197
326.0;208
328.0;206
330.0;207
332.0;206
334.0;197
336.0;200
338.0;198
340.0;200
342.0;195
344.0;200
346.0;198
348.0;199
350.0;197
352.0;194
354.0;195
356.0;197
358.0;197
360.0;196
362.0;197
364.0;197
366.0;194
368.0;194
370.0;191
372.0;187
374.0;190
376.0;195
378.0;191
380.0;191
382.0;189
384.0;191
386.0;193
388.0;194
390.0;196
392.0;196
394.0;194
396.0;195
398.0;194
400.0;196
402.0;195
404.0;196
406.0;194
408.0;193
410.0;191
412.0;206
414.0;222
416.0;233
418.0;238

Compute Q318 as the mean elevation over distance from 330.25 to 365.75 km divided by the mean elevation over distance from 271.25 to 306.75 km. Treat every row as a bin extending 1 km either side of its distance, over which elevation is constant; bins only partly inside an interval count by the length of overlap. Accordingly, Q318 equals 1.05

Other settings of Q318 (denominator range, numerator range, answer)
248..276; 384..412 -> 0.89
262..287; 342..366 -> 0.97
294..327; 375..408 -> 1.04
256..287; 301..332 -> 0.92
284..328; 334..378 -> 1.04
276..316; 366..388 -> 1.03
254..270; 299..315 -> 0.83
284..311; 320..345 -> 1.10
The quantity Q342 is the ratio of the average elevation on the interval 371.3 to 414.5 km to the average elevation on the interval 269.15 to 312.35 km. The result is 1.03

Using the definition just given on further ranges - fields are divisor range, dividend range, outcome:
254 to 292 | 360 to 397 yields 0.93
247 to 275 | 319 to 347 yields 0.90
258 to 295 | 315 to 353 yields 0.99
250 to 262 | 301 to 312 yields 0.79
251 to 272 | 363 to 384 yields 0.87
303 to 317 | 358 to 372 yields 1.05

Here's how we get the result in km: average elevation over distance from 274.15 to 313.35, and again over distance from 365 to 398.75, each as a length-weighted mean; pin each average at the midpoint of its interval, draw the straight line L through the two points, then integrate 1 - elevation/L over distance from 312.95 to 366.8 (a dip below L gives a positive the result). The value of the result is -2.4 km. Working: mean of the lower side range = 186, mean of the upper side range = 193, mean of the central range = 198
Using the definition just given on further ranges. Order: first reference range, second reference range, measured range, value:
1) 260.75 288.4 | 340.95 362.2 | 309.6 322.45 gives 0.5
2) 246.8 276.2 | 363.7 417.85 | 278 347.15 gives 6.4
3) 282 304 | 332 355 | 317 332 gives -0.7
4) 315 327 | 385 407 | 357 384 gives 0.4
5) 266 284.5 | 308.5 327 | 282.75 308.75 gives 2.2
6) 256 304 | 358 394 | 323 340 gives -0.6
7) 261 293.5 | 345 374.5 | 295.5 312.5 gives 1.9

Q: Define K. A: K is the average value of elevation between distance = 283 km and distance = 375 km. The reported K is 192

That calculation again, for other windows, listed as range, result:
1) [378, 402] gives 194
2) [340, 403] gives 195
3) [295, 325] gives 185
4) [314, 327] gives 197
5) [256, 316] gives 195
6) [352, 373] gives 194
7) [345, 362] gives 197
